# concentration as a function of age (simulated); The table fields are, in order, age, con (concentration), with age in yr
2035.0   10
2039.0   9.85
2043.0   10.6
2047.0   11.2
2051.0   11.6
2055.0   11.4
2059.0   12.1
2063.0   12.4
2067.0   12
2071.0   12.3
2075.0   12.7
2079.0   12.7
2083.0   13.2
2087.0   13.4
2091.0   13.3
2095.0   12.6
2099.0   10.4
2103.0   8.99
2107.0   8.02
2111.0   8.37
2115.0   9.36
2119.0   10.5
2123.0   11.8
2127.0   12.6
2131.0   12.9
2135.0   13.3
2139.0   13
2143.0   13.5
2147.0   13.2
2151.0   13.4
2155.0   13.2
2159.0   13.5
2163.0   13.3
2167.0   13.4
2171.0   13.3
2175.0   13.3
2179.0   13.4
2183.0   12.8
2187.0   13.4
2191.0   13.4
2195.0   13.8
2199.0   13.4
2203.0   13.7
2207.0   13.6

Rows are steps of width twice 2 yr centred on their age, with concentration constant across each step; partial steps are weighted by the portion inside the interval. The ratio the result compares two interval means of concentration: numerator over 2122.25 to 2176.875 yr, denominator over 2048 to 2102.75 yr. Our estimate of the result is 1.1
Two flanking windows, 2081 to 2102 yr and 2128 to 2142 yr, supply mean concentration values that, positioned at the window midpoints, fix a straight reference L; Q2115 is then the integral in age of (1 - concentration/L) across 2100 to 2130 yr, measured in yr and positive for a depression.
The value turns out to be 6.4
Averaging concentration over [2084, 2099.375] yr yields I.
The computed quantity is 12.7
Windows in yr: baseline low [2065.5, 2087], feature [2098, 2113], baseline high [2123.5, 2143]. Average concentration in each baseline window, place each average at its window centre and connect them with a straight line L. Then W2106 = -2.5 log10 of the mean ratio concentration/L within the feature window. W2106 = 0.40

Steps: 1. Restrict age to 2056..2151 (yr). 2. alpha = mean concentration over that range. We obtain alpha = 11.9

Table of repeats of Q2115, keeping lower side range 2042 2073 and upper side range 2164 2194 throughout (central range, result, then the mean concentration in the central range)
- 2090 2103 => 0.7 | 11.5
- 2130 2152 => -0.7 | 13.2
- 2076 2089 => -1.1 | 13.1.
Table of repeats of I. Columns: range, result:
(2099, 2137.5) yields 10.7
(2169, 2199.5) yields 13.3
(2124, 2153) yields 13.1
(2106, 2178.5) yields 12.3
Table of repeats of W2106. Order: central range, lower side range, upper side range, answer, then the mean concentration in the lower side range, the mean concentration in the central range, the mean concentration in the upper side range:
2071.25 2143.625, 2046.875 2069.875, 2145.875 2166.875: 0.08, 11.9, 11.7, 13.3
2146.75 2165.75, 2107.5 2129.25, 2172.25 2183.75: -0.10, 10.4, 13.3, 13.2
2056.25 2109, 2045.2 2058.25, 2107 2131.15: -0.08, 11.5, 11.8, 10.5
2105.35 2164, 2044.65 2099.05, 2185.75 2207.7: 0.08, 12.3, 12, 13.6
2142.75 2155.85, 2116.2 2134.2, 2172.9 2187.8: -0.07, 11.9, 13.3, 13.2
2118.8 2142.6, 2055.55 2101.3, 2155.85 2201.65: 0.03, 12.4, 12.6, 13.4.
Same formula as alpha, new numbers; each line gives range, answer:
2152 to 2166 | 13.3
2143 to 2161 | 13.3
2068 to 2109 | 11.8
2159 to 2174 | 13.4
